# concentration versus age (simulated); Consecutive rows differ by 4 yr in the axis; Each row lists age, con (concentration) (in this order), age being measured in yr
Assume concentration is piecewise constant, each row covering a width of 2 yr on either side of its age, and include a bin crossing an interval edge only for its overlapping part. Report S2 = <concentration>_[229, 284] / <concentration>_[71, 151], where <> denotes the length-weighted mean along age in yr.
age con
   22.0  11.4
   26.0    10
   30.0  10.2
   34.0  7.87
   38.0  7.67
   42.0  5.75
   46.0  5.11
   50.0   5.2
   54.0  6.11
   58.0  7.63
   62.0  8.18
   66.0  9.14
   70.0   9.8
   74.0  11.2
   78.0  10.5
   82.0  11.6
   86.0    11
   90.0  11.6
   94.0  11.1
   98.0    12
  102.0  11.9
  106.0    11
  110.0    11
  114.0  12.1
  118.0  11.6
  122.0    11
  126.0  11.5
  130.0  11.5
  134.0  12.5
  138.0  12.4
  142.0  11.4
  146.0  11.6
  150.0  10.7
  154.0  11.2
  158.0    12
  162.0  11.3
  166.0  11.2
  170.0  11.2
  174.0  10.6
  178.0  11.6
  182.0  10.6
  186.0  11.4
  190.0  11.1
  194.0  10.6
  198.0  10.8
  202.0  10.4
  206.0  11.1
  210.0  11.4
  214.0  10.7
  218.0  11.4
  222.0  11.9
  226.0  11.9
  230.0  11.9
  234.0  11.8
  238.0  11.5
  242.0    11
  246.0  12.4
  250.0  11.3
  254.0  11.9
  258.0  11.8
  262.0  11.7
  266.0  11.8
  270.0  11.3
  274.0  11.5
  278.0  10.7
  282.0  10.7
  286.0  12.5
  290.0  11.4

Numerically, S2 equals 1.01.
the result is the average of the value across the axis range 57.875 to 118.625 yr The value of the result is 10.8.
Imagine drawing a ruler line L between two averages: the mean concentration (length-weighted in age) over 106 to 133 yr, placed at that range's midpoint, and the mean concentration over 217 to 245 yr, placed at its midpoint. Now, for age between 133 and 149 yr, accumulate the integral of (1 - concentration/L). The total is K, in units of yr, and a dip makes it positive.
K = -0.5 yr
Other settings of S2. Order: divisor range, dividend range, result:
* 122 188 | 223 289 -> 1.02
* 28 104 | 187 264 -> 1.25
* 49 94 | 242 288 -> 1.23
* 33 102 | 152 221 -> 1.23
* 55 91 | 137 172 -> 1.15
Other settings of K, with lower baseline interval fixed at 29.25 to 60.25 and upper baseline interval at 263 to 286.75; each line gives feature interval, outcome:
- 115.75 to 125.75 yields -3.6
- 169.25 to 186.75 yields -2.9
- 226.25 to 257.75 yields -2.9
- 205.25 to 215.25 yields -1.0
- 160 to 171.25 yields -2.5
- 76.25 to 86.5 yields -4.8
